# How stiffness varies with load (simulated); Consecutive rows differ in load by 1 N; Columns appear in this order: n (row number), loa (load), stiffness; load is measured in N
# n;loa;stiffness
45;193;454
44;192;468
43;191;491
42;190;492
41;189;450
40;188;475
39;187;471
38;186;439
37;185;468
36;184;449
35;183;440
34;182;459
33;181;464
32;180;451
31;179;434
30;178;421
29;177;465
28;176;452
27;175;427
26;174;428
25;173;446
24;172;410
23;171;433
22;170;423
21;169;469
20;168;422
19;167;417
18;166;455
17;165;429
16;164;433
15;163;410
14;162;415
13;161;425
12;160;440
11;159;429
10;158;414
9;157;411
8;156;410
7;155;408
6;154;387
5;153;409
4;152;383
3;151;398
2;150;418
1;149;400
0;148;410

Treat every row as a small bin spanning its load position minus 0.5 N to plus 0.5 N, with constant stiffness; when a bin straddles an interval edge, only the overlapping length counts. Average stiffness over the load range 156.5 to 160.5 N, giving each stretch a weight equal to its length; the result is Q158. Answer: 424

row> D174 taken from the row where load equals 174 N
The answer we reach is 428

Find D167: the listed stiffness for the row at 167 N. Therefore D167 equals 417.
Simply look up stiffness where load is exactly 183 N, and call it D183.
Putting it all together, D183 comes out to 440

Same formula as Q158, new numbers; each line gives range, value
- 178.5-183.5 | 450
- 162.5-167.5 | 429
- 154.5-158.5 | 411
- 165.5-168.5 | 431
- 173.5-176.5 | 436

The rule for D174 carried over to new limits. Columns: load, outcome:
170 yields 423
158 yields 414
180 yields 451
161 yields 425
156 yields 410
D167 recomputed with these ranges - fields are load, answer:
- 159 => 429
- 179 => 434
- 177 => 465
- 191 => 491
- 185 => 468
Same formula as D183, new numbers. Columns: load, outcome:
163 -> 410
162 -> 415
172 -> 410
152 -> 383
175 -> 427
